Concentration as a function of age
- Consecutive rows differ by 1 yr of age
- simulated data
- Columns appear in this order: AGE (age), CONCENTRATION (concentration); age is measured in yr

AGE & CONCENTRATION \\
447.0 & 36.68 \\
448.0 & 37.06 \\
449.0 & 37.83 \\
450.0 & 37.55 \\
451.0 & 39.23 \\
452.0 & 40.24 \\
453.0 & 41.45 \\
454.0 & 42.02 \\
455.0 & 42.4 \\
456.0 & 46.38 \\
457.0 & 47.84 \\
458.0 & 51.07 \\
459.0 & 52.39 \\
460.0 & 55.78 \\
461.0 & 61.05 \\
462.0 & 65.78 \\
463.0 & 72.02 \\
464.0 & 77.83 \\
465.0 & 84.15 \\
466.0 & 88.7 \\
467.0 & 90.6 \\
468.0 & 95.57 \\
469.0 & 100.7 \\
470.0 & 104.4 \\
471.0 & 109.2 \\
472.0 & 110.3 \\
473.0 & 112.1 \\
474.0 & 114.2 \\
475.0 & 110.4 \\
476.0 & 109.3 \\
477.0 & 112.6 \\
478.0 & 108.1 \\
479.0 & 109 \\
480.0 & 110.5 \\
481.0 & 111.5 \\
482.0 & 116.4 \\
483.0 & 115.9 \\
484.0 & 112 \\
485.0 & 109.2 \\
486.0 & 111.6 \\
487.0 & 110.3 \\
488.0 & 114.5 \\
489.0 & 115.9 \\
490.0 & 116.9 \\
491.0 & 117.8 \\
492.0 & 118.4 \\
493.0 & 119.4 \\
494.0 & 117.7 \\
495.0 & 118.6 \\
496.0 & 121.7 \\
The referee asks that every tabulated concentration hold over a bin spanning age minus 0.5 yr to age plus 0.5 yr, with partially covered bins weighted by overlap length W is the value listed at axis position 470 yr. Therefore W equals 104.4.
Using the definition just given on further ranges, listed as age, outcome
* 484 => 112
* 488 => 114.5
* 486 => 111.6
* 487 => 110.3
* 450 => 37.55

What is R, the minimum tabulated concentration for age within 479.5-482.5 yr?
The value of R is 110.5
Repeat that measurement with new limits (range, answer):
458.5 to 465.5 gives 52.39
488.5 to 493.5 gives 115.9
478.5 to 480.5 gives 109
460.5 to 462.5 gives 61.05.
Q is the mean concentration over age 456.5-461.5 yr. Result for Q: 53.6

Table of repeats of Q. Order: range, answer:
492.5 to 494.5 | 119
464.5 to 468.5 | 89.8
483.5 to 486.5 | 111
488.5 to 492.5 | 117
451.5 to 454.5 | 41.2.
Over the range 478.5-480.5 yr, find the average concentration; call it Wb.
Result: 110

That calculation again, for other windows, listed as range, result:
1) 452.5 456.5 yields 43.1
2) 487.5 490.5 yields 116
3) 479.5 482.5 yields 113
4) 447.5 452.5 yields 38.4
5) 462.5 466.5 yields 80.7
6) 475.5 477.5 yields 111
